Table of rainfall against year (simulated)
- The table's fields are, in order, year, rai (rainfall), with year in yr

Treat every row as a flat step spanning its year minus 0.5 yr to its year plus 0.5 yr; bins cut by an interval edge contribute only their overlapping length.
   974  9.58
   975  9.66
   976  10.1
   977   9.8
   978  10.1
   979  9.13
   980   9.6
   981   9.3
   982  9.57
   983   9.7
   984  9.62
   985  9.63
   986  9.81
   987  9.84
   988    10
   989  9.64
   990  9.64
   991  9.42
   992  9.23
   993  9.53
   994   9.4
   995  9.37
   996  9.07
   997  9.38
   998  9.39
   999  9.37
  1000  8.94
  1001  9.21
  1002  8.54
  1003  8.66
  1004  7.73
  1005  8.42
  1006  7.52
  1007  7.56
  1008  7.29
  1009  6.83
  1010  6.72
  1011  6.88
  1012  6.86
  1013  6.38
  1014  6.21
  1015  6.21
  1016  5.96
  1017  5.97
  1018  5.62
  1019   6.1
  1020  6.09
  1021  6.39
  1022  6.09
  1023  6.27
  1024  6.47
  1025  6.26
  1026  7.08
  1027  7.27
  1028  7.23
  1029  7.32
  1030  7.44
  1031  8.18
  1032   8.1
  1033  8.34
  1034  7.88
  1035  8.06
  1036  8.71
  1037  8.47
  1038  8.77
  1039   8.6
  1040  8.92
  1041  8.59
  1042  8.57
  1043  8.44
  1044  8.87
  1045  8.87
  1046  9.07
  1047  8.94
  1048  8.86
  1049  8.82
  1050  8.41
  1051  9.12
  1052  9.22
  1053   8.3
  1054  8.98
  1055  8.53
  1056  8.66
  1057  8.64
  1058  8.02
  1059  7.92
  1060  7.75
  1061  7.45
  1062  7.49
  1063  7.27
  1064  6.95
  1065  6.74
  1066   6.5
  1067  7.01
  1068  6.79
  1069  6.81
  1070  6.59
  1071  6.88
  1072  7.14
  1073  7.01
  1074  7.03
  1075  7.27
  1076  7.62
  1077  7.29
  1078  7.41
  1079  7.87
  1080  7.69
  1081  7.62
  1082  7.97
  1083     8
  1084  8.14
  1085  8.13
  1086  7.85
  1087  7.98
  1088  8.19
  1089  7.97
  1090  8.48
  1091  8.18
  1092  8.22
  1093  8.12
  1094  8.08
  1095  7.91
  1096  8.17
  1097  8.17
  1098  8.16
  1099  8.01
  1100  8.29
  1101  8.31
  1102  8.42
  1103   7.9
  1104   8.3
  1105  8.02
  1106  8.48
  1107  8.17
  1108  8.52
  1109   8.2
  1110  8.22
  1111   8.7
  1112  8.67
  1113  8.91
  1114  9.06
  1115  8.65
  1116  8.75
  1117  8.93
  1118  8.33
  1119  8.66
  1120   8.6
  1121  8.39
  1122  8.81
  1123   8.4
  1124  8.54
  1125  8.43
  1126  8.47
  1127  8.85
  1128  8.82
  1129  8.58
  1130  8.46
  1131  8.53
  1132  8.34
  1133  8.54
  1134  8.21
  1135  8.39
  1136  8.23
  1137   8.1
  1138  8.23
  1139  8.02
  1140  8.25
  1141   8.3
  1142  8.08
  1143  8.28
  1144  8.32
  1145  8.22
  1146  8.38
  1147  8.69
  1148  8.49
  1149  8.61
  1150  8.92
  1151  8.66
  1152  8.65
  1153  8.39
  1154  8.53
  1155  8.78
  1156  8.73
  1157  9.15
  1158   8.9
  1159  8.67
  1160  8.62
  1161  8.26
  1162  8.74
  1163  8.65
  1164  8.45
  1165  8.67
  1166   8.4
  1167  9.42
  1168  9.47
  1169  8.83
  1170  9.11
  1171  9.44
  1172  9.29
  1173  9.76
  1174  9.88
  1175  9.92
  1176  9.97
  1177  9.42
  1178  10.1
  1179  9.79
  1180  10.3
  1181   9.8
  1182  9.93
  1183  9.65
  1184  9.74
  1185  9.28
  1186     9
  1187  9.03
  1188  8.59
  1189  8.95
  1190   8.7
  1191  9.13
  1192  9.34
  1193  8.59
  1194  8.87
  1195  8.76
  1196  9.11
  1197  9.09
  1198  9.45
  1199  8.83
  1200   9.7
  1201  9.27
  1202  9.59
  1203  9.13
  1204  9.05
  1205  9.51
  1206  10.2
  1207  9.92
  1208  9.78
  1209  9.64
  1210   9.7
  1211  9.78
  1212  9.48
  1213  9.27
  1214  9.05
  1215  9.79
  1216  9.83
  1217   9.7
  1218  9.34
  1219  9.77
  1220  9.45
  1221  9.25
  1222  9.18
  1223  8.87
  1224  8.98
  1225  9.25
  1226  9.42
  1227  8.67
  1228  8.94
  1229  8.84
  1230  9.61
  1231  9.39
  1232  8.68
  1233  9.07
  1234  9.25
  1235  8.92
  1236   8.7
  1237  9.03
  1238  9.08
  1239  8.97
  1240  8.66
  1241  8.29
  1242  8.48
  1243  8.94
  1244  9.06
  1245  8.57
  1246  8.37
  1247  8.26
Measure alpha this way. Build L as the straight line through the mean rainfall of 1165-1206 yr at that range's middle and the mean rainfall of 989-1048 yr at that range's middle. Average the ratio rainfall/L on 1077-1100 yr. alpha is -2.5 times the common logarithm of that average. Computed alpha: 0.07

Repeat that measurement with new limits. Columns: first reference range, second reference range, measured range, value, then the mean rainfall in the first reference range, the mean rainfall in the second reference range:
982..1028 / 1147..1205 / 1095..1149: 0.04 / 7.96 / 9.11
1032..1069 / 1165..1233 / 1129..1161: 0.06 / 8.22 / 9.35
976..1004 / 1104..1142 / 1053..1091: 0.16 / 9.42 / 8.47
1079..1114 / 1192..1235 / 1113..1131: -0.03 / 8.19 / 9.31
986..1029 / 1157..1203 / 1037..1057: -0.08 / 7.78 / 9.21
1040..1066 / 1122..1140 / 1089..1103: 0.03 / 8.31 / 8.43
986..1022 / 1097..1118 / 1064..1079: 0.18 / 7.98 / 8.42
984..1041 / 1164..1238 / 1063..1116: 0.09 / 7.95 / 9.32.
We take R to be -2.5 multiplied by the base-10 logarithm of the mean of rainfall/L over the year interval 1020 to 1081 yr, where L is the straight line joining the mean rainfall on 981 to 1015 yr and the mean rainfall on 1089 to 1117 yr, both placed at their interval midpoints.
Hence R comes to 0.09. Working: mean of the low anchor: 8.62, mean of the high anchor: 8.34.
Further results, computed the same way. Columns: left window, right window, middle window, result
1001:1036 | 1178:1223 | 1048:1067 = -0.06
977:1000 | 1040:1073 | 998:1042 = 0.18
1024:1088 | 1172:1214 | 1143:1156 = 0.05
